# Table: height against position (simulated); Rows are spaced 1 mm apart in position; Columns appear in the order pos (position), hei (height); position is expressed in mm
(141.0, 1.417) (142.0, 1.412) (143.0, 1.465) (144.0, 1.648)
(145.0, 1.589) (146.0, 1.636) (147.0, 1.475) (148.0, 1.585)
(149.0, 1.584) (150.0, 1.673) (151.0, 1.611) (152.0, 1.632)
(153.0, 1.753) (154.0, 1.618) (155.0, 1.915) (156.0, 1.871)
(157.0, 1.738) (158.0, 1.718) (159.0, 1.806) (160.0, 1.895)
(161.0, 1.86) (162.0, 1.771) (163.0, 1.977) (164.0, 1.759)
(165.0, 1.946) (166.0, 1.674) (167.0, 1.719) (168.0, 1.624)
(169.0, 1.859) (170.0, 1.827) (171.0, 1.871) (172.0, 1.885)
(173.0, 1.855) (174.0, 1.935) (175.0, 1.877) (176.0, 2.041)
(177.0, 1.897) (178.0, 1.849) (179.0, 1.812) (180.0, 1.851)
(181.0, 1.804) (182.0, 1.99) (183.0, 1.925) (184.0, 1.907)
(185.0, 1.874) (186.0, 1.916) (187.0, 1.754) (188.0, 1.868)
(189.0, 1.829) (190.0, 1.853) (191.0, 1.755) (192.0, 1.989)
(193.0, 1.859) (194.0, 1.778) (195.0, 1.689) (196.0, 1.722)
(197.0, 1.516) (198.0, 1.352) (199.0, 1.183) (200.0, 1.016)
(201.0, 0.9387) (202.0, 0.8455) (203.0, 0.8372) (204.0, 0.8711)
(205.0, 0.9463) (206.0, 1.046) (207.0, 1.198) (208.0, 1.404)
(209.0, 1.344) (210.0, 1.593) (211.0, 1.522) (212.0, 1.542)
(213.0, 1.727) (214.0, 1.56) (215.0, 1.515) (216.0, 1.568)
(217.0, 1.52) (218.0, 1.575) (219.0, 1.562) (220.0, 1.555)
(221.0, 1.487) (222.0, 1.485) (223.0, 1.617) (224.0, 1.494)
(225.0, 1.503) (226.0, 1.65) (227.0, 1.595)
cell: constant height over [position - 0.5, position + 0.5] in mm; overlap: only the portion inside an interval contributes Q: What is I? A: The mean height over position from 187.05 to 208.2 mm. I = 1.41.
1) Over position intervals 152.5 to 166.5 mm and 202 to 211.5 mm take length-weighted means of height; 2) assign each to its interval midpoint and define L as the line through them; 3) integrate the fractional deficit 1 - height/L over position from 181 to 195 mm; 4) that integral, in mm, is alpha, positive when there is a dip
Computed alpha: -4.3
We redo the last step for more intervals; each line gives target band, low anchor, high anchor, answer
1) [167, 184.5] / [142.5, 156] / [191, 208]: -4.8 mm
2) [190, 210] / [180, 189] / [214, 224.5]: 4.4 mm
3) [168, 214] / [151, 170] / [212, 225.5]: 1.3 mm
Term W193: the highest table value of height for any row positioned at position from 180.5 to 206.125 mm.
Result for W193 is 1.99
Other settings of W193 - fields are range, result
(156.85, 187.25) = 2.041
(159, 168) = 1.977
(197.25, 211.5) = 1.593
